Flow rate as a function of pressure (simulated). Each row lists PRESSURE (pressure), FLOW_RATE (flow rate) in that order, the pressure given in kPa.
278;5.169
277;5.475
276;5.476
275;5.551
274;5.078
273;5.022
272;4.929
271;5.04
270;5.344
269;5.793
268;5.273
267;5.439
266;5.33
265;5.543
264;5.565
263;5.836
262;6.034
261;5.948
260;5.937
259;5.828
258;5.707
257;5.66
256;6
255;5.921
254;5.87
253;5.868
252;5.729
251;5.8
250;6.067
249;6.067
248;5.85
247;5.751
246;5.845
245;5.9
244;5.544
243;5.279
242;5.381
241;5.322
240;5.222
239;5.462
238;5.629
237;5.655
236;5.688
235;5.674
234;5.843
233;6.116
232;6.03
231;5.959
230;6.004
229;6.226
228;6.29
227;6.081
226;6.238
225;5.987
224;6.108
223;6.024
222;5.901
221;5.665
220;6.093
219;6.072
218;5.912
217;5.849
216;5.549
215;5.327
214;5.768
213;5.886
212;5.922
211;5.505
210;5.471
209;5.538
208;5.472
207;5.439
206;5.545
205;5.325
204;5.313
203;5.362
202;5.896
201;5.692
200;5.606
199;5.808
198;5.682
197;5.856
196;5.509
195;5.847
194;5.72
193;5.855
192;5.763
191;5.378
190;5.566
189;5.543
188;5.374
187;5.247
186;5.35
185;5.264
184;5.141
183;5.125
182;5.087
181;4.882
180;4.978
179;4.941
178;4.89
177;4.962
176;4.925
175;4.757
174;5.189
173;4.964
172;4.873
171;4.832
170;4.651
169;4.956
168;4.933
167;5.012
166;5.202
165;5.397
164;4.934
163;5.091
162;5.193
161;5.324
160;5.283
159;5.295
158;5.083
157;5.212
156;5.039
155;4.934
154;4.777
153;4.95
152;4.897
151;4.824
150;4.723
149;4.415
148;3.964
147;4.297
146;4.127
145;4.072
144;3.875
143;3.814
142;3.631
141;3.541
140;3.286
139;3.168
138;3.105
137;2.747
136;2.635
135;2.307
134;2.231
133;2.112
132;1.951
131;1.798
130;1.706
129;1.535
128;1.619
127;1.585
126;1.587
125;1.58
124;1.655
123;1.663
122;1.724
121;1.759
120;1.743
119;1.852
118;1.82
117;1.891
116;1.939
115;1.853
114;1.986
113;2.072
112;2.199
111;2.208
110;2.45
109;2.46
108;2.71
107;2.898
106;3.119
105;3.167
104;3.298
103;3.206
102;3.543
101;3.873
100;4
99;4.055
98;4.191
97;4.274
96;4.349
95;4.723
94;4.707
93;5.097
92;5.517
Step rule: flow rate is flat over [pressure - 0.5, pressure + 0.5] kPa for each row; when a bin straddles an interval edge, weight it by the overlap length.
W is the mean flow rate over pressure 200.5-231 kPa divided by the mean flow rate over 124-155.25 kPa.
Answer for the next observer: 1.82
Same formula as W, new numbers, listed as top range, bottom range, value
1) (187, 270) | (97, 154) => 1.99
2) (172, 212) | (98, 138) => 2.28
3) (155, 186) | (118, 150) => 1.92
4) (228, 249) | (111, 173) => 1.66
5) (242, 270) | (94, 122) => 1.99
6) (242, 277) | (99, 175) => 1.64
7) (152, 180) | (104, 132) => 2.46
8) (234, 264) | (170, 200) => 1.09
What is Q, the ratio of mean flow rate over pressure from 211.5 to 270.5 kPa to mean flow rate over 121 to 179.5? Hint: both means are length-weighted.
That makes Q 1.5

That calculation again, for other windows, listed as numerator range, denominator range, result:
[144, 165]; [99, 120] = 1.82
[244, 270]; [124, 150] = 2.03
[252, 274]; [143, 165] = 1.18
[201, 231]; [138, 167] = 1.27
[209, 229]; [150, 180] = 1.17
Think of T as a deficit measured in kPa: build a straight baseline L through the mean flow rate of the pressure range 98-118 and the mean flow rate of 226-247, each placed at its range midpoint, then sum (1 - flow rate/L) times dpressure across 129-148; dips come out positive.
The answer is 2.8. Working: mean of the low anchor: 2.8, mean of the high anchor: 5.77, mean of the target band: 3.01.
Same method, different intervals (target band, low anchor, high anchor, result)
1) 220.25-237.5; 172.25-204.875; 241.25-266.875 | -1.1 kPa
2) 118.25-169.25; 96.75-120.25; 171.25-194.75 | 6.4 kPa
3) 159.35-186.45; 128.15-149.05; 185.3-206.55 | -3.2 kPa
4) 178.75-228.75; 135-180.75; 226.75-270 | -4.4 kPa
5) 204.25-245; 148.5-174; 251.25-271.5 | -2.4 kPa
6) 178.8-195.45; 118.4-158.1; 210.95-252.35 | -3.0 kPa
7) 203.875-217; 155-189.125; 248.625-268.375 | -0.4 kPa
